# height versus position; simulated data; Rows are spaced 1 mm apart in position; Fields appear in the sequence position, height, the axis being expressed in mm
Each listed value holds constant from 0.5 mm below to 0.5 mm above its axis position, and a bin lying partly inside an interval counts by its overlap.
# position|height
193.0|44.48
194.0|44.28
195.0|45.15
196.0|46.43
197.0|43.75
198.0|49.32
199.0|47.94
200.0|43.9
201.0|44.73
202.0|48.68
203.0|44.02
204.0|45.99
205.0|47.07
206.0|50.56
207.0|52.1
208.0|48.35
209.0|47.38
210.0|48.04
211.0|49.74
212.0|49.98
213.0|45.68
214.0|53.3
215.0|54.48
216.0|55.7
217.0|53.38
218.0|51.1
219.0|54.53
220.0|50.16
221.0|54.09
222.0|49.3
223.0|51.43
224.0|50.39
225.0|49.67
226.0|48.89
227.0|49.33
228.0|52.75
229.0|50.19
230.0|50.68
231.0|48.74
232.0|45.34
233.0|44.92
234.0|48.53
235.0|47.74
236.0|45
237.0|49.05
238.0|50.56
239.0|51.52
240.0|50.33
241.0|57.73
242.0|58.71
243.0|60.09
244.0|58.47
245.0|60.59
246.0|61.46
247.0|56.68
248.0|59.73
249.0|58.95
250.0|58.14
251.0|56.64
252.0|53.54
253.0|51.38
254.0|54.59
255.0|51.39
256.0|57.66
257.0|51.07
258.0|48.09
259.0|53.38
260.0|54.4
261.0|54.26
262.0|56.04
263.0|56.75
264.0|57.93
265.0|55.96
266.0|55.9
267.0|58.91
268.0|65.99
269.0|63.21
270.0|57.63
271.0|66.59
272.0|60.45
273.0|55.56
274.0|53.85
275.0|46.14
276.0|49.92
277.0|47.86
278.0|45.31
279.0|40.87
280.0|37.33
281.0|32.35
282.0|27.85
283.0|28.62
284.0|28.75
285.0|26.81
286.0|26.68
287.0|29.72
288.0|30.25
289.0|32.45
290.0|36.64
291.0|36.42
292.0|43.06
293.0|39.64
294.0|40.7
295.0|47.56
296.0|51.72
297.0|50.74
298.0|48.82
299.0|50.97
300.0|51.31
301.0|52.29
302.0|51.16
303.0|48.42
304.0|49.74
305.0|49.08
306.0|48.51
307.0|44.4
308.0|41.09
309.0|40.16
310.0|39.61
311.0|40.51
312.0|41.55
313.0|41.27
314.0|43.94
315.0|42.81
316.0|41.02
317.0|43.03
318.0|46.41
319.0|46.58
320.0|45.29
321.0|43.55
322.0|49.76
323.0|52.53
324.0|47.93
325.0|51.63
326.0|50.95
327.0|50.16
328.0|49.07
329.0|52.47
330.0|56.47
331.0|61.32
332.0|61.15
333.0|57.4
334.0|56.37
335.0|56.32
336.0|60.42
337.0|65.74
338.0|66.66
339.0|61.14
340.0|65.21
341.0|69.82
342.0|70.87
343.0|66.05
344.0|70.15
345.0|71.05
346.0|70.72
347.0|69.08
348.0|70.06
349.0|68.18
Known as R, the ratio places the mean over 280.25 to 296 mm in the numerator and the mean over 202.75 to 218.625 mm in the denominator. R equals 0.7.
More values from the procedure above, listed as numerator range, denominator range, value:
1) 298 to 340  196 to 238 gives 1.02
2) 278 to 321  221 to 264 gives 0.78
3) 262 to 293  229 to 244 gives 0.89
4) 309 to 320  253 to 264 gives 0.79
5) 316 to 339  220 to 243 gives 1.05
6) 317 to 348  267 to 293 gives 1.35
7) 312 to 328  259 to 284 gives 0.91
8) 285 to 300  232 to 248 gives 0.76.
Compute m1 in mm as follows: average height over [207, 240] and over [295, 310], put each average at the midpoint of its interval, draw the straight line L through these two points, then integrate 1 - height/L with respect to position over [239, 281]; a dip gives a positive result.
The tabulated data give -4.8 mm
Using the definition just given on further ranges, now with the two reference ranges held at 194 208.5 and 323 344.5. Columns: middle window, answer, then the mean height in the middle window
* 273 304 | 7.6 mm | 41.5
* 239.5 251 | -1.6 mm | 58.2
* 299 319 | 4.1 mm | 45.3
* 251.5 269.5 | -1.1 mm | 55.6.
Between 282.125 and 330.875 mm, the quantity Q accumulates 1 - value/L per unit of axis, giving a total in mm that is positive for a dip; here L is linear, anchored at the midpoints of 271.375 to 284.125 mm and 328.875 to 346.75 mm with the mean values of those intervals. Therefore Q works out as 8.6 mm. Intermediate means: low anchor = 43.3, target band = 43.8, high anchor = 63.6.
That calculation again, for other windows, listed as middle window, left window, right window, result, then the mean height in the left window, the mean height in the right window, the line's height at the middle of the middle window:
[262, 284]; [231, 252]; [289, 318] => -0.4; 53.9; 44.7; 49.2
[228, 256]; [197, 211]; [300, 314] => -4.0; 47.5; 45.4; 46.7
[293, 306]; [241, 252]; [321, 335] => 1.5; 58.6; 53.4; 55.2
